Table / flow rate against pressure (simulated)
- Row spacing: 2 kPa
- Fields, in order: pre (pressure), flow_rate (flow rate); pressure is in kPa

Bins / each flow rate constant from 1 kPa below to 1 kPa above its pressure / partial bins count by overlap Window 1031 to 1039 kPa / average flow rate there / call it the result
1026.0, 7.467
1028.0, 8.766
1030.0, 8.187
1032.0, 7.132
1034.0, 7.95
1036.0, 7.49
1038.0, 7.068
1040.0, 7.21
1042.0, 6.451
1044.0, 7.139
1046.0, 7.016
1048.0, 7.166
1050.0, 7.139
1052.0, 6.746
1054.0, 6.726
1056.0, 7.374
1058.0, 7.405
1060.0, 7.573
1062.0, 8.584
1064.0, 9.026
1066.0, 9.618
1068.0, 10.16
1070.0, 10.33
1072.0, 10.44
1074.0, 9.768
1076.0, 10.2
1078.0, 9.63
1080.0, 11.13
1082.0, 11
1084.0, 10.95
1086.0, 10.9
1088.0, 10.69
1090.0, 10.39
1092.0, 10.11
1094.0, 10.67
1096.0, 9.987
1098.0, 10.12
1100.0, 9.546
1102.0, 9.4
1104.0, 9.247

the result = 7.41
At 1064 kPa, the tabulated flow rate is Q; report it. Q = 9.026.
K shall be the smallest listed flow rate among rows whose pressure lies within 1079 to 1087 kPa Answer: 10.9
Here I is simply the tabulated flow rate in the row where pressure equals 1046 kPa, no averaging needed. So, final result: 7.016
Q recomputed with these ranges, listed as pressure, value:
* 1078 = 9.63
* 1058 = 7.405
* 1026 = 7.467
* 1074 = 9.768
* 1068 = 10.16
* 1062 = 8.584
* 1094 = 10.67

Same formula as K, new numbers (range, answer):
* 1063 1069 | 9.026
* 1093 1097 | 9.987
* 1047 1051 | 7.139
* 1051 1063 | 6.726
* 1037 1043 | 6.451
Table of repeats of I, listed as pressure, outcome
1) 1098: 10.12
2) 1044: 7.139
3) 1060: 7.573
